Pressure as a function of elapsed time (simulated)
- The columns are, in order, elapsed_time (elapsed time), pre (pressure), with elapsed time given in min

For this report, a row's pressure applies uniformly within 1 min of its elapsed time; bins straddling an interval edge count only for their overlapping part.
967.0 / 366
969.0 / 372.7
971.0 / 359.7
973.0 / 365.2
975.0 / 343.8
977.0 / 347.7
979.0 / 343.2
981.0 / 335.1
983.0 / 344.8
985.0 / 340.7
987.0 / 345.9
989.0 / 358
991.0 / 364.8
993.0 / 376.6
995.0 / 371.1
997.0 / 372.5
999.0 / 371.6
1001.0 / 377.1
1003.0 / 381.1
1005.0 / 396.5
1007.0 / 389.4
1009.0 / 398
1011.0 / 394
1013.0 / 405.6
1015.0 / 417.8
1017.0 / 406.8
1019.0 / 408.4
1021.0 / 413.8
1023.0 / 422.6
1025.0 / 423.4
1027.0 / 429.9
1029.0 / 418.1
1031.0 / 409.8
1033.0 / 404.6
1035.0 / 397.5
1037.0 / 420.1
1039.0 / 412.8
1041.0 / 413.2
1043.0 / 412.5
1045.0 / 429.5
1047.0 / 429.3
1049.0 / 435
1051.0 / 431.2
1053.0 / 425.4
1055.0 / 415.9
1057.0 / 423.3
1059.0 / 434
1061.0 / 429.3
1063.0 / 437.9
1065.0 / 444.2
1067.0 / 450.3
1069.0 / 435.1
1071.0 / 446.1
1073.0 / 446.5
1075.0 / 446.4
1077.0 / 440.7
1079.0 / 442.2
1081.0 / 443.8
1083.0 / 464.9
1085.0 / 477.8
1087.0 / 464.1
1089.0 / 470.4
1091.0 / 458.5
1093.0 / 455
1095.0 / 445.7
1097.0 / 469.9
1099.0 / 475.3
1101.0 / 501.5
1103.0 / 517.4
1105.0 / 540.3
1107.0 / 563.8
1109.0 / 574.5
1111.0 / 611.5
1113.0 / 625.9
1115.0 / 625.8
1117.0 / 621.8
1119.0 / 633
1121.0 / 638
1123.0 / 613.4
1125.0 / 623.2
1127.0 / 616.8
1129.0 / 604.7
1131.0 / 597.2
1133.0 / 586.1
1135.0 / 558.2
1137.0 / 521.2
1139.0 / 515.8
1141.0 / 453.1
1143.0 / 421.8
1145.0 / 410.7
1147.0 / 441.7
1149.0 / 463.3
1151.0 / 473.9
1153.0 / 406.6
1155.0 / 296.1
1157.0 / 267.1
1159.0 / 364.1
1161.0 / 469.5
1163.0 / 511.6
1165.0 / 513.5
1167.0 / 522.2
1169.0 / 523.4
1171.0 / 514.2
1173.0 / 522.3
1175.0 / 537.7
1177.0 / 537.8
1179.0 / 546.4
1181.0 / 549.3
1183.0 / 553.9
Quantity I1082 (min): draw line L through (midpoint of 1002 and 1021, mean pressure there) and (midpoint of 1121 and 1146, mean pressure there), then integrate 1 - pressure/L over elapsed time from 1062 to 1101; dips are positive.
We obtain 2.42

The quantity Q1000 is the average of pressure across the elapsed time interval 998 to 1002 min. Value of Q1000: 374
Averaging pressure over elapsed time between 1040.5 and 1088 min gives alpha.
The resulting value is 439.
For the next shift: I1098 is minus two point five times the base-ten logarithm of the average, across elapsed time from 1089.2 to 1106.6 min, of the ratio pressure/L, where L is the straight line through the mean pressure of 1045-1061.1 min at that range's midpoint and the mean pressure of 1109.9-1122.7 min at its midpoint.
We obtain 0.17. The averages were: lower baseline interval 428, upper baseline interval 625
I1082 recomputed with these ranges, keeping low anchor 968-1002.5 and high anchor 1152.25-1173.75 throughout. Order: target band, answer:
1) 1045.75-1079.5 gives -3.3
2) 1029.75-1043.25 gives -0.9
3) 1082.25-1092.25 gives -1.4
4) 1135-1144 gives -1.1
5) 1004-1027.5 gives -2.2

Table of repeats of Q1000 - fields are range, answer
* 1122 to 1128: 618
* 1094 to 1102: 473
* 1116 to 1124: 627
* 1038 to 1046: 417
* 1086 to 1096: 459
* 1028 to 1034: 411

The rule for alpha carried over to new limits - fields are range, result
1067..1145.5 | 519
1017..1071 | 423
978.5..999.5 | 357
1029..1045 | 412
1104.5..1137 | 601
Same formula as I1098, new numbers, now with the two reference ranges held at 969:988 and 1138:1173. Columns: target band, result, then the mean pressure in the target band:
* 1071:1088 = -0.121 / 453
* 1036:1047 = -0.094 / 419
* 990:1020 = -0.073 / 389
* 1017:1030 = -0.122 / 418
